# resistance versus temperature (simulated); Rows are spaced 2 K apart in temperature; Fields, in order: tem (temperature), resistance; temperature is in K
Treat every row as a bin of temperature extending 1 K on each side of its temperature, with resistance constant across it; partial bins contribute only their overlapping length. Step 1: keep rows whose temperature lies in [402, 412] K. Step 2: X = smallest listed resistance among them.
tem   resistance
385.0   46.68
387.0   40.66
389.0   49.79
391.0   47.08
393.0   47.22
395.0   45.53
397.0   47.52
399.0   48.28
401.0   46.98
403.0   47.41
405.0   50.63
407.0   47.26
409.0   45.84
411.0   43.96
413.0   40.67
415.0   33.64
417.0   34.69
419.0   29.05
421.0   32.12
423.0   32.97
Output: 43.96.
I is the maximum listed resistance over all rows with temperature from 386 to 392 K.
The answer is 49.79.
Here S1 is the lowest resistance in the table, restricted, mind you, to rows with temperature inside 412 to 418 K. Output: 33.64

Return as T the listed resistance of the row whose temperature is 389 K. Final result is 49.79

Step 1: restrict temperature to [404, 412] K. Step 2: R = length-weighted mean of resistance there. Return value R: 46.9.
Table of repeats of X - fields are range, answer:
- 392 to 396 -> 45.53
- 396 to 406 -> 46.98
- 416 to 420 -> 29.05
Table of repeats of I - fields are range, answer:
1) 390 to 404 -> 48.28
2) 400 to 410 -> 50.63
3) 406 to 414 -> 47.26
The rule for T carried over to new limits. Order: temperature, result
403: 47.41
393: 47.22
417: 34.69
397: 47.52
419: 29.05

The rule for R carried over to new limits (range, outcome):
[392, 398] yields 46.8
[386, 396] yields 46.1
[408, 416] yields 41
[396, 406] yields 48.2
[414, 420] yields 32.5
